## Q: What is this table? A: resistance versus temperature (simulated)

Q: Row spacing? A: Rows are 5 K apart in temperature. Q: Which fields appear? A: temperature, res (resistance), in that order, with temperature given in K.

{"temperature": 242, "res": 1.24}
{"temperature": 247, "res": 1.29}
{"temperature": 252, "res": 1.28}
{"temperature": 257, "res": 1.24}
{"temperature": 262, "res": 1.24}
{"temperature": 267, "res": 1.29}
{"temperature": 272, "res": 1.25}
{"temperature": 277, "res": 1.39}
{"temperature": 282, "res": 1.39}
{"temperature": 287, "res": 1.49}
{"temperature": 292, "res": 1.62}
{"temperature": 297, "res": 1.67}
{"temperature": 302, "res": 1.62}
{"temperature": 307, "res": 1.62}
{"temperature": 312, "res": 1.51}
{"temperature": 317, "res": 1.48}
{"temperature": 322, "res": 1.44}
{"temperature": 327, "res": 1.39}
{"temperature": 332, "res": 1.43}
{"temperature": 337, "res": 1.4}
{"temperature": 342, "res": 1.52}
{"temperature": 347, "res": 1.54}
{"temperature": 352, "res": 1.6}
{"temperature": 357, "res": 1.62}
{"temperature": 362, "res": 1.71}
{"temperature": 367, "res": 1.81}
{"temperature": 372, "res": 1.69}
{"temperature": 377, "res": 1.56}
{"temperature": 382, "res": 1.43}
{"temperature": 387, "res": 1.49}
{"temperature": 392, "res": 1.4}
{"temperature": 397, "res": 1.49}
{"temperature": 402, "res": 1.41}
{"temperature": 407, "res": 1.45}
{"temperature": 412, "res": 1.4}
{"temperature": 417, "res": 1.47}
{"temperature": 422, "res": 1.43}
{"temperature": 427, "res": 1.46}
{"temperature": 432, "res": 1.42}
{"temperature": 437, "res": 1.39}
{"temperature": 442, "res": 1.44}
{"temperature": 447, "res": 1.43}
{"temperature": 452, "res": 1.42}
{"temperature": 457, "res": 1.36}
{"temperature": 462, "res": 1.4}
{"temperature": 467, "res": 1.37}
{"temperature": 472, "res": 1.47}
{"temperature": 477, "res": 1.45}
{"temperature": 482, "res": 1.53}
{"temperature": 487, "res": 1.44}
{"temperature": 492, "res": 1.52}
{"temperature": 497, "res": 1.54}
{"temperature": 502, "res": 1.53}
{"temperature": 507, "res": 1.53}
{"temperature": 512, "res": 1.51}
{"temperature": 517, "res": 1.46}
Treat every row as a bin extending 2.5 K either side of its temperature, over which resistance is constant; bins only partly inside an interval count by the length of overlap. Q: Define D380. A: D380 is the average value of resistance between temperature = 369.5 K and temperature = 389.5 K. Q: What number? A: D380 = 1.54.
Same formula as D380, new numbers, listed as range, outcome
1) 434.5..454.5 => 1.42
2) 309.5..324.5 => 1.48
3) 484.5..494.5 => 1.48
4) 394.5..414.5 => 1.44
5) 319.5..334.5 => 1.42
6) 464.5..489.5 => 1.45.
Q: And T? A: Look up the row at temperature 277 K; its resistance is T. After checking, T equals 1.39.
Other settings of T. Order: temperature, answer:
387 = 1.49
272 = 1.25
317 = 1.48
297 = 1.67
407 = 1.45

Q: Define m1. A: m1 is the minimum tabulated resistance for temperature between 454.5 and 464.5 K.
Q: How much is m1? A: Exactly 1.36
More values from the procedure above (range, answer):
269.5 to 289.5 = 1.25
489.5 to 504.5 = 1.52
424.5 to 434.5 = 1.42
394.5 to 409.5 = 1.41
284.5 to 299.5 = 1.49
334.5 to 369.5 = 1.4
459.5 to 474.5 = 1.37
